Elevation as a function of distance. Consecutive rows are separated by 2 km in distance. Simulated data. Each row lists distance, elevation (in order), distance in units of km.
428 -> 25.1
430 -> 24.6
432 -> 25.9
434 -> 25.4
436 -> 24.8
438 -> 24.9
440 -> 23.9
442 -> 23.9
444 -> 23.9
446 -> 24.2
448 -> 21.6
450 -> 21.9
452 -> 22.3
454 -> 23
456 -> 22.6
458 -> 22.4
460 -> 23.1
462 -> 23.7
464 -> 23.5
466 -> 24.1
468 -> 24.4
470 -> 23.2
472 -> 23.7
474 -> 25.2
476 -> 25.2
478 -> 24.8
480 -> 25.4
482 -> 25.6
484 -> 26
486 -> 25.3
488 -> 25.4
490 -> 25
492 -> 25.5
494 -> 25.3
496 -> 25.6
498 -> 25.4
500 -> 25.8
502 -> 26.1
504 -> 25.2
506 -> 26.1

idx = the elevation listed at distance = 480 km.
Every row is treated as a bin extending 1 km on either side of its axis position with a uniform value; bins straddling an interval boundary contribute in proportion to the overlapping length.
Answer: 25.4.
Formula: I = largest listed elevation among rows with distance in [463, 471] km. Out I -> 24.4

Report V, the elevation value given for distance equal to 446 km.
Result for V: 24.2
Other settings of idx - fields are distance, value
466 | 24.1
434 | 25.4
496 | 25.6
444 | 23.9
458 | 22.4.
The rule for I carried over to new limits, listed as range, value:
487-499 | 25.6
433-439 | 25.4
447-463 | 23.7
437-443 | 24.9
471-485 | 26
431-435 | 25.9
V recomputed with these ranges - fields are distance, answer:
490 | 25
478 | 24.8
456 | 22.6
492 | 25.5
